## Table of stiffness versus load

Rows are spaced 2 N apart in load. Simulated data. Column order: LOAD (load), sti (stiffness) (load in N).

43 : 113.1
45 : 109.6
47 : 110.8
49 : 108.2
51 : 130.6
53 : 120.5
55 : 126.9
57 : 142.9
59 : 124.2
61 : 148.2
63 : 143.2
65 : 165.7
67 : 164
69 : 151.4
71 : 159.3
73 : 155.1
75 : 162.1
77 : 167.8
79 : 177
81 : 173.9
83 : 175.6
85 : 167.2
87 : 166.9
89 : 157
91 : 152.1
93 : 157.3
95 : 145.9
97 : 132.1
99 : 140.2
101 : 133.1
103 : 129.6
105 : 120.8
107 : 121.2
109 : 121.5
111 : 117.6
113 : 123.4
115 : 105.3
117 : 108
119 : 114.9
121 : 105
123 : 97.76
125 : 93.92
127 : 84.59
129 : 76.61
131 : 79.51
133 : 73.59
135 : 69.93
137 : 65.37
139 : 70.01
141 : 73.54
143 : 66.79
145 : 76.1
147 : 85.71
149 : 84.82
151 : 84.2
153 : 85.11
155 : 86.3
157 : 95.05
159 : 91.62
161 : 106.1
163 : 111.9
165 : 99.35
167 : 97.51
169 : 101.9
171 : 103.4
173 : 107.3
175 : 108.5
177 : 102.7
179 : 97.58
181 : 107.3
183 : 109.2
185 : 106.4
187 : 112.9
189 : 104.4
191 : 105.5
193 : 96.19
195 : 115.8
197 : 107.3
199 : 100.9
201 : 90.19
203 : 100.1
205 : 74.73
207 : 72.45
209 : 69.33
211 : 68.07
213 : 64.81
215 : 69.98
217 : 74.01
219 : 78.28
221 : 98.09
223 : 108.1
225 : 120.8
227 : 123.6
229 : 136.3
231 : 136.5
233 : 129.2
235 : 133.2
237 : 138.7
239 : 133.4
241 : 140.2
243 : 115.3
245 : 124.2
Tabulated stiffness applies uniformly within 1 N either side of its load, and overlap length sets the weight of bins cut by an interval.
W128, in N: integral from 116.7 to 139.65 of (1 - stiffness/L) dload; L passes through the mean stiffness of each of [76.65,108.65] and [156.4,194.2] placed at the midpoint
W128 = 7.8 N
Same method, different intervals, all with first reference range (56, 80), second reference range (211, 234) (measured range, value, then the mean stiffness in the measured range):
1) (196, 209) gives 2.4 N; 89.3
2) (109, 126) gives 3.6 N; 109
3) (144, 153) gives 3.1 N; 83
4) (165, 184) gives 2.4 N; 104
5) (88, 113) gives 1.5 N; 135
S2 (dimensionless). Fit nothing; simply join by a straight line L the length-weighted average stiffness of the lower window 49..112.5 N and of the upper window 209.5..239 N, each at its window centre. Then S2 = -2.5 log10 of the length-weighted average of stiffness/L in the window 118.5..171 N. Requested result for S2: 0.41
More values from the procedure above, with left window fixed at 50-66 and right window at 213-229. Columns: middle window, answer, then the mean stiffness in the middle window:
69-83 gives -0.24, 166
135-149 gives 0.50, 73.6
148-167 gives 0.20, 94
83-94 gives -0.23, 162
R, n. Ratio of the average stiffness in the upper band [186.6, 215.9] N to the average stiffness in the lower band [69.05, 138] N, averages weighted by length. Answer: 0.7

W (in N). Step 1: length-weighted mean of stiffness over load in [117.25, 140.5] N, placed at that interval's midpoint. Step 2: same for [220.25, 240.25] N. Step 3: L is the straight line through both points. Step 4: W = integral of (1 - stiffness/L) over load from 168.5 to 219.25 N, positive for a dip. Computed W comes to 7.40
